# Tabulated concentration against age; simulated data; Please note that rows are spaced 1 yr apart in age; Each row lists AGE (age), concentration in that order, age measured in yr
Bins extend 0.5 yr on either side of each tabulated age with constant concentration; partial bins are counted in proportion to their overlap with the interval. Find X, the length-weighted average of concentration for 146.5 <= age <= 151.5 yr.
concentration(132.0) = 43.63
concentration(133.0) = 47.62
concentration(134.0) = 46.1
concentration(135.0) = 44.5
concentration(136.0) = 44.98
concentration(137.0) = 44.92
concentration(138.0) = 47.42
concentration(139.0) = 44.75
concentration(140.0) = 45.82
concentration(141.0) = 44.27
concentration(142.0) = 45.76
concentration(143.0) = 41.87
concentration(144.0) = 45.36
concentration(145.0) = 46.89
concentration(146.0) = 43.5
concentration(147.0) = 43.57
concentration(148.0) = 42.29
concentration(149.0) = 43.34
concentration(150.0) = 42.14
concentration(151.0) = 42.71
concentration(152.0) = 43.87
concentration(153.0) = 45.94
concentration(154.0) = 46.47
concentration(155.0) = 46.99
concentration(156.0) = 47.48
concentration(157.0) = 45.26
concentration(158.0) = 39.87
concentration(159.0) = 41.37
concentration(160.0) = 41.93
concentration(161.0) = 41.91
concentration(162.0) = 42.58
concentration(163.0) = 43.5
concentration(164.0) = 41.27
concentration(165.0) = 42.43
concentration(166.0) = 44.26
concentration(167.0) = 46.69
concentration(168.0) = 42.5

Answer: 42.8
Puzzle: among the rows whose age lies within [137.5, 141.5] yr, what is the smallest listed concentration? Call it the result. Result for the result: 44.27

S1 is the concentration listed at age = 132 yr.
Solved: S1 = 43.63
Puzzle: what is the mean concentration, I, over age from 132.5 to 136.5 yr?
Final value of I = 45.8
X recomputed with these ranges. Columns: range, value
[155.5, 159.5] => 43.5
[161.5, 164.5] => 42.4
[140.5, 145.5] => 44.8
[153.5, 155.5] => 46.7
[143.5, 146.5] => 45.2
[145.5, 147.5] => 43.5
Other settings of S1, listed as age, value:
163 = 43.5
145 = 46.89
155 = 46.99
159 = 41.37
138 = 47.42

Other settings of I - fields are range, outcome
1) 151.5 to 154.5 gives 45.4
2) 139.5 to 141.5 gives 45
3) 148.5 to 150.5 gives 42.7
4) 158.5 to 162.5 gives 41.9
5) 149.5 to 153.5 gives 43.7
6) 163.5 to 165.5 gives 41.9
